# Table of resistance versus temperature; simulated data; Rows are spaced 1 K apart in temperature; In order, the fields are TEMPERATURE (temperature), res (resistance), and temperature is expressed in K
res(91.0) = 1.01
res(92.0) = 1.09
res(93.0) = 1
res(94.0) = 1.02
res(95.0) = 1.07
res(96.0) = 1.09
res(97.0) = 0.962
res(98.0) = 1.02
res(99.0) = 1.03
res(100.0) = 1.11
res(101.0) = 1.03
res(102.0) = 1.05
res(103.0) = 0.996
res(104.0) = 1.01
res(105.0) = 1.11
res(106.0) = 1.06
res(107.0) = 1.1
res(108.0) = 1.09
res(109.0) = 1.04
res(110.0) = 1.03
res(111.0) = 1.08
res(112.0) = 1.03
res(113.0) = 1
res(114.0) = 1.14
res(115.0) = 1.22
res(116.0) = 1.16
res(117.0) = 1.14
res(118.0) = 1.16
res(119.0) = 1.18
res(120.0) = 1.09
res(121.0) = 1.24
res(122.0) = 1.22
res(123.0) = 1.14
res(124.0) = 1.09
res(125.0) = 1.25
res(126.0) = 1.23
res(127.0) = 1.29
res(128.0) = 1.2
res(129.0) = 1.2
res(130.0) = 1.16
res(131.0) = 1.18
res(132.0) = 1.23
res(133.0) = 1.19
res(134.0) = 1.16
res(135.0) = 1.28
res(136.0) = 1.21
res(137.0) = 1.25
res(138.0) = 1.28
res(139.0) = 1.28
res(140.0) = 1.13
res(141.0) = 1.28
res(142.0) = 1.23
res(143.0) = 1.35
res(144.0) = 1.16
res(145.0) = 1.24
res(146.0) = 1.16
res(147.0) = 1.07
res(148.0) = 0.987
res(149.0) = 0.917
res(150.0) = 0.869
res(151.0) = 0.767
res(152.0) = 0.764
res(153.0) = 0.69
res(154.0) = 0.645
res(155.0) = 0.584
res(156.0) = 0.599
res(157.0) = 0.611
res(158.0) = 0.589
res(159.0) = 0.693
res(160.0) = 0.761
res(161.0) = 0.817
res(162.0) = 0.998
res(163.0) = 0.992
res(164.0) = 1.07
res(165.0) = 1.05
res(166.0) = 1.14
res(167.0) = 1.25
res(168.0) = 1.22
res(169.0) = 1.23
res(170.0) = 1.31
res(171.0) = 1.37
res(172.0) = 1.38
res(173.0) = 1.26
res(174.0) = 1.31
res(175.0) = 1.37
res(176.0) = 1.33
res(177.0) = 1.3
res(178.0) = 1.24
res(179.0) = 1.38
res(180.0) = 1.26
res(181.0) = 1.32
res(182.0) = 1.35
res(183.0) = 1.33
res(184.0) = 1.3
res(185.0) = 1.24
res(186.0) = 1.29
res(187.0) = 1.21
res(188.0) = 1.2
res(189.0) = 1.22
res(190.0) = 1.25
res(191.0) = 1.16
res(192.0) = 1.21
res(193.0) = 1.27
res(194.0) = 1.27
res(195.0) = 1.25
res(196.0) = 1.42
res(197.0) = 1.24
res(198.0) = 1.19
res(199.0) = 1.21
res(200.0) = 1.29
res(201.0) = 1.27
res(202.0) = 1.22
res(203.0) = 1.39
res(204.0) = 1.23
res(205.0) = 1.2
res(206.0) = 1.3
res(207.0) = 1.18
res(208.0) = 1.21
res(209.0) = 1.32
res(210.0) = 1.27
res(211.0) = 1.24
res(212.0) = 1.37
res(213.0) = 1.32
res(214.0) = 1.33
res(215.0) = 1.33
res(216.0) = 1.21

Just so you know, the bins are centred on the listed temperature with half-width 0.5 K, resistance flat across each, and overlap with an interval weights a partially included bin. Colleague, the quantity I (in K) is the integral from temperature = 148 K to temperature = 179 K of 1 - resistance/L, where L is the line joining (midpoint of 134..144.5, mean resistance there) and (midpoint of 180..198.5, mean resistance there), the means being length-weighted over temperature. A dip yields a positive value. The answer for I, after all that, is 6.0 K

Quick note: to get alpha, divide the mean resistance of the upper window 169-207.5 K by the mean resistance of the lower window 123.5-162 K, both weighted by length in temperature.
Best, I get 1.23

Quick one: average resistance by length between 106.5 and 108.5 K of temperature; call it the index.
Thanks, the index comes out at 1.1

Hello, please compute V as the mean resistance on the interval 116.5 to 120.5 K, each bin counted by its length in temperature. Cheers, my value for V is 1.14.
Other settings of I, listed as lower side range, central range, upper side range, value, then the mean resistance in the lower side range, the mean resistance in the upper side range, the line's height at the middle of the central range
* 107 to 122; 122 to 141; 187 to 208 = -1.1 K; 1.12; 1.25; 1.14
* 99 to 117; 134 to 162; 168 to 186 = 5.3 K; 1.07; 1.31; 1.21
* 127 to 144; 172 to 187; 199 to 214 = -0.6 K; 1.23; 1.27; 1.25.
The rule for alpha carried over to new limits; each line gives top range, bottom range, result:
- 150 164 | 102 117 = 0.69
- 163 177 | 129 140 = 1.02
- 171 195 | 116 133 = 1.08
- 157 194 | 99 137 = 1.04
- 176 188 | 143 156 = 1.42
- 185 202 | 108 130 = 1.09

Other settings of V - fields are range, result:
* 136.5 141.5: 1.24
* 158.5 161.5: 0.757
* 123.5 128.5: 1.21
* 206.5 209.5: 1.24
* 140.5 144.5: 1.25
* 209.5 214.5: 1.31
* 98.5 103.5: 1.04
